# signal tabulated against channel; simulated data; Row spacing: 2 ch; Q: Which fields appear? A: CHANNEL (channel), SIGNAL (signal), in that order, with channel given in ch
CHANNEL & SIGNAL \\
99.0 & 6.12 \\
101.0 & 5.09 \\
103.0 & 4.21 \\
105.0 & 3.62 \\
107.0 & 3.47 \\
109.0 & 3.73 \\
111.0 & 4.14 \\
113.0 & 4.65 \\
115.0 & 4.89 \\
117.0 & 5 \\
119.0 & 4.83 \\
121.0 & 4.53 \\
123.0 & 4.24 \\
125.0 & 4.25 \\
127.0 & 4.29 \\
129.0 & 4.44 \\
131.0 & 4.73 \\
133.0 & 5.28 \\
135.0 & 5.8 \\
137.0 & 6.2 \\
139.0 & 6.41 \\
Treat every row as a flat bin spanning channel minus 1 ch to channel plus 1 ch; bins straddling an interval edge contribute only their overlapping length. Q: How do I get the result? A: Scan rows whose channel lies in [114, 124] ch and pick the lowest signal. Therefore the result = 4.24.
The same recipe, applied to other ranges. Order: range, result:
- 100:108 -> 3.47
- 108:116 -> 3.73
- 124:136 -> 4.25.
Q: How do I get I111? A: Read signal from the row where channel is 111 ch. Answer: 4.14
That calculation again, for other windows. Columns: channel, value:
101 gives 5.09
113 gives 4.65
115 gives 4.89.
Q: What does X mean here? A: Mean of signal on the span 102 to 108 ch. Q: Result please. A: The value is 3.77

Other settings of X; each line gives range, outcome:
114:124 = 4.7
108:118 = 4.48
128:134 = 4.82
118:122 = 4.68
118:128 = 4.43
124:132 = 4.43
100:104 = 4.65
